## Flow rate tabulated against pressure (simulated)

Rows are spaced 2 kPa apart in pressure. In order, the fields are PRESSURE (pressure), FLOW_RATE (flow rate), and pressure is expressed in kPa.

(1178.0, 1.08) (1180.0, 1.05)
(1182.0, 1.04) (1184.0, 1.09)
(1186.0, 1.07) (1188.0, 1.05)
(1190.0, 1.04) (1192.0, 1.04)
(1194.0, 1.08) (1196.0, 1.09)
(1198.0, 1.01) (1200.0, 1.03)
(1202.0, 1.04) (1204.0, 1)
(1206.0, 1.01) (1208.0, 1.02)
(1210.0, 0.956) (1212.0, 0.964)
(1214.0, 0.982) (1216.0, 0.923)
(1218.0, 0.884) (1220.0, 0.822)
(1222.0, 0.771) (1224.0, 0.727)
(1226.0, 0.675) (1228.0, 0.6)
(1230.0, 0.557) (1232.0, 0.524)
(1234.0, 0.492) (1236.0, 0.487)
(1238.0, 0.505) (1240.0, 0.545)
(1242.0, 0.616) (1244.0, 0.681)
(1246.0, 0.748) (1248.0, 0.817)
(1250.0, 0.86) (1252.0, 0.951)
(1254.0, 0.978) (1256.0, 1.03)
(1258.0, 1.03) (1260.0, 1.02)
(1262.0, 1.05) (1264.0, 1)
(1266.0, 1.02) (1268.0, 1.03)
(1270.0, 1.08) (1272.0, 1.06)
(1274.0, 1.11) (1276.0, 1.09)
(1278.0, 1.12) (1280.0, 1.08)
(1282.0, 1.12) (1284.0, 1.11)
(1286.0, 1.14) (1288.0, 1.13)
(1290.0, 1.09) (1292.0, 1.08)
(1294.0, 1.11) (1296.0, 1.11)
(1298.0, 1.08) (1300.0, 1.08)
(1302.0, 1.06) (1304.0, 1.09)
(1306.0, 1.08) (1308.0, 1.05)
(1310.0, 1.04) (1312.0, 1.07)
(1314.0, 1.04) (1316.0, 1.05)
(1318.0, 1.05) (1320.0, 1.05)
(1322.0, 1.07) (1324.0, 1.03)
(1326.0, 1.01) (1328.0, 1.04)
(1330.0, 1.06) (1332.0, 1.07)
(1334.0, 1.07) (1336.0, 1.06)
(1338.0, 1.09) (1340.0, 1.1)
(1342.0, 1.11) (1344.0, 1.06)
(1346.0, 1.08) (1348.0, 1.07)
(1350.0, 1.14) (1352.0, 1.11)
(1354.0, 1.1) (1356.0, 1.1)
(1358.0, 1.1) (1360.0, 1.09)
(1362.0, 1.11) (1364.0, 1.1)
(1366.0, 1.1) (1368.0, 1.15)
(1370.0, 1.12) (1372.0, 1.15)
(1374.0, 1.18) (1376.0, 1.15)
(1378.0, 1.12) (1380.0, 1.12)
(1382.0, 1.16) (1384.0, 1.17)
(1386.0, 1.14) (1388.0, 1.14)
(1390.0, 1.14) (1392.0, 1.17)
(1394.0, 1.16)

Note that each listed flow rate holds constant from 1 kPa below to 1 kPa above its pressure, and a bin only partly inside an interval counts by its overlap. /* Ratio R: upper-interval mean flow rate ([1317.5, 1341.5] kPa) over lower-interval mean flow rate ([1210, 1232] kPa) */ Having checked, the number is 1.3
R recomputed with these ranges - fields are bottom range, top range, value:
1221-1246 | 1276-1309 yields 1.81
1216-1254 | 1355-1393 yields 1.63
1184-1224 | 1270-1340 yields 1.09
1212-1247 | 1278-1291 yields 1.62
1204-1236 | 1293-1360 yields 1.36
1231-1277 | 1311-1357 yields 1.25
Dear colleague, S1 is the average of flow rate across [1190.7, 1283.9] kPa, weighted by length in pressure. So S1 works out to 0.899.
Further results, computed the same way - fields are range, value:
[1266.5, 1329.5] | 1.08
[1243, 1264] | 0.92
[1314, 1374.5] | 1.09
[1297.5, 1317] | 1.06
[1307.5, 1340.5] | 1.06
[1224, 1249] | 0.609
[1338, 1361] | 1.1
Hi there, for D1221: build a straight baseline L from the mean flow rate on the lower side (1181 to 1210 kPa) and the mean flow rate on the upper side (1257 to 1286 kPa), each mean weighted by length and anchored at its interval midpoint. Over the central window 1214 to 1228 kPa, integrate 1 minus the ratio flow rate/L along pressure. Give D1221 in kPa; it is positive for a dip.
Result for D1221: 3.3 kPa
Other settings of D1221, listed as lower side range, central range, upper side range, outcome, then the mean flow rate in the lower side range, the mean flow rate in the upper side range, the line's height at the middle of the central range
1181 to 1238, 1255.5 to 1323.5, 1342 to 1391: -4.5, 0.885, 1.12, 1.01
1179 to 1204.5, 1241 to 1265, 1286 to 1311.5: 3.9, 1.05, 1.09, 1.07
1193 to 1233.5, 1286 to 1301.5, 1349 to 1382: -1.4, 0.878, 1.12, 1.01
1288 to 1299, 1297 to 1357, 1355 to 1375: 2.0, 1.1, 1.12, 1.11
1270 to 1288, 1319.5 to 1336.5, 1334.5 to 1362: 0.7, 1.1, 1.09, 1.1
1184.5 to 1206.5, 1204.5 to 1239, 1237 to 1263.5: 6.9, 1.04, 0.836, 0.944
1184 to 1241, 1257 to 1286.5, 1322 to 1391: -3.4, 0.858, 1.1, 0.959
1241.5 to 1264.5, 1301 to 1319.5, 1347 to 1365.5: -0.8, 0.902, 1.1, 1.01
